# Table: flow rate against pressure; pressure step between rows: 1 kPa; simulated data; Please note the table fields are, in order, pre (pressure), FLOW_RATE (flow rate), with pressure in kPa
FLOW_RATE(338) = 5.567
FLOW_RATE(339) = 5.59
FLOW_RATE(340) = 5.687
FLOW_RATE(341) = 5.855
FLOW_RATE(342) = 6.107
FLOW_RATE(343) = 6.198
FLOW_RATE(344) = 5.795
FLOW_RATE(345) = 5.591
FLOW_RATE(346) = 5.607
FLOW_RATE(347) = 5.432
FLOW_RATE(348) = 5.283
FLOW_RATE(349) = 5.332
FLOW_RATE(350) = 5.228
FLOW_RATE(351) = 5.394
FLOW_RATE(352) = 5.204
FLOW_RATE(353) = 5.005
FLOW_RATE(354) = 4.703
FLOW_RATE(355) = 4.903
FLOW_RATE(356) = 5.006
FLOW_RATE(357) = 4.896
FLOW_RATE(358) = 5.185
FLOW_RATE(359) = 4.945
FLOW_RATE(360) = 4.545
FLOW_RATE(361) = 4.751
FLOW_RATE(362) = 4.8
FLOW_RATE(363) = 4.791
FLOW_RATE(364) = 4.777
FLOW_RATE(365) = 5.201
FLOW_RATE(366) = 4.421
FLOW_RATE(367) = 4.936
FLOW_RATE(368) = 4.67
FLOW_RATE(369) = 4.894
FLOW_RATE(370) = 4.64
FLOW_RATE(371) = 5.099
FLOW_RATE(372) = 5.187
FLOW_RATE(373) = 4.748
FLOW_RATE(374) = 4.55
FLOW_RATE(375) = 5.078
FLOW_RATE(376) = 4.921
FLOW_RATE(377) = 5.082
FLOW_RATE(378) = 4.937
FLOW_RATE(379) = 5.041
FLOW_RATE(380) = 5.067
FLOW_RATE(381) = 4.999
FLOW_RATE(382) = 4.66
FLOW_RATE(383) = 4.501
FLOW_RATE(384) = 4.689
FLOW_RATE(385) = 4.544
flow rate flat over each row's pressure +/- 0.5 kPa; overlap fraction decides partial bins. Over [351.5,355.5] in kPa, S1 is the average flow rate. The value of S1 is 4.95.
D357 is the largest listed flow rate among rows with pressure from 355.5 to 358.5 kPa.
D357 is 5.185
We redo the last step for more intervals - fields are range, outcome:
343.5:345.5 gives 5.795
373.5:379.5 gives 5.082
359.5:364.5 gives 4.8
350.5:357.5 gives 5.394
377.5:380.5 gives 5.067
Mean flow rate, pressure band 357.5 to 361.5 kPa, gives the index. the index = 4.86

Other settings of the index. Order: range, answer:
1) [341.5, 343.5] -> 6.15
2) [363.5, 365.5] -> 4.99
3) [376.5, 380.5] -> 5.03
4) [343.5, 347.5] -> 5.61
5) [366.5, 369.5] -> 4.83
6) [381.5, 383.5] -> 4.58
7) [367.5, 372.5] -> 4.9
